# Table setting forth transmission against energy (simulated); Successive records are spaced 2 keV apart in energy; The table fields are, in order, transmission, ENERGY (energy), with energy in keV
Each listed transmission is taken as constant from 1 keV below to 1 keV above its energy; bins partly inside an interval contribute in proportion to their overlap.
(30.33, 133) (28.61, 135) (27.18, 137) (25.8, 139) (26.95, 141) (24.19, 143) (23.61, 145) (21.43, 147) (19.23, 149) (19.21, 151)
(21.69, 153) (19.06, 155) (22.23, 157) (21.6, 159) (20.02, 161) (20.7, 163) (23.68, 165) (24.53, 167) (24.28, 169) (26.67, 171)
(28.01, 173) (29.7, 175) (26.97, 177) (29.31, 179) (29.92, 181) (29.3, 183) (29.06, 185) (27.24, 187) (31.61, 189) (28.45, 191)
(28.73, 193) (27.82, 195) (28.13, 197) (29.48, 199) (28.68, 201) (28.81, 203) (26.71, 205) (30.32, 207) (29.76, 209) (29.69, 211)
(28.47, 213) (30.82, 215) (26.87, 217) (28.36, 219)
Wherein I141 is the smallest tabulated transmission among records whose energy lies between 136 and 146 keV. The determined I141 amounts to 23.61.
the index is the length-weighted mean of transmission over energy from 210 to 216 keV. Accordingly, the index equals 29.7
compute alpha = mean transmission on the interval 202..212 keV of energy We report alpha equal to 29.1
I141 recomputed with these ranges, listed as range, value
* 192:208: 26.71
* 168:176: 24.28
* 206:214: 28.47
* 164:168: 23.68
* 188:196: 27.82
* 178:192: 27.24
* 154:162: 19.06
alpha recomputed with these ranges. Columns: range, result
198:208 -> 28.8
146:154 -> 20.4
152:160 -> 21.1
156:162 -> 21.3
